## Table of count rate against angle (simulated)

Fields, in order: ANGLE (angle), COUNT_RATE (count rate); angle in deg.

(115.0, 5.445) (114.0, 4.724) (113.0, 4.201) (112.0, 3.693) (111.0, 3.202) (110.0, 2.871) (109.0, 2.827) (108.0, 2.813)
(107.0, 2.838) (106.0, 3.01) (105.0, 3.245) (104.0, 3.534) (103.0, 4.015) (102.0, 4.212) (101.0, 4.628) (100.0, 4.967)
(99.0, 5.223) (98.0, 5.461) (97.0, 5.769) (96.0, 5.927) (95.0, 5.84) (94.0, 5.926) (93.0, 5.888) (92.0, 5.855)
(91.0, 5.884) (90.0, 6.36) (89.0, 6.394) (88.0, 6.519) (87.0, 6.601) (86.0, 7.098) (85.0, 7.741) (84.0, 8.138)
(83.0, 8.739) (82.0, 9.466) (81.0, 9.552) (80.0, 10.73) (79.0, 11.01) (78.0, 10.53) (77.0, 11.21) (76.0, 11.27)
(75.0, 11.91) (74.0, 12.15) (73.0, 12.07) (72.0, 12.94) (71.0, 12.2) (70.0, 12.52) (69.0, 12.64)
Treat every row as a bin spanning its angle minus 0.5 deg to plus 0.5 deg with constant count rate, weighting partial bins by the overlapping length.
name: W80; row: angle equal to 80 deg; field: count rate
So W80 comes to 10.73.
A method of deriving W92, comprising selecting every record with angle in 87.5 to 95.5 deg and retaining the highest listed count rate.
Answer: 6.519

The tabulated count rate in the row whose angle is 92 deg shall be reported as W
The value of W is 5.855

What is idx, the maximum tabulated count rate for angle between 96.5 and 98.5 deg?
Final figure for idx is 5.769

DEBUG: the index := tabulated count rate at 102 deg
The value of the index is 4.212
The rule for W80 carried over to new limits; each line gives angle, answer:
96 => 5.927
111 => 3.202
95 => 5.84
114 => 4.724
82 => 9.466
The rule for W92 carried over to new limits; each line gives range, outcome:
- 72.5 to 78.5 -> 12.15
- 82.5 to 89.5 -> 8.739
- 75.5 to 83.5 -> 11.27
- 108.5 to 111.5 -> 3.202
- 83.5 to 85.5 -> 8.138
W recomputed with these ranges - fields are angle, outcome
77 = 11.21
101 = 4.628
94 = 5.926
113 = 4.201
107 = 2.838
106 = 3.01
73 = 12.07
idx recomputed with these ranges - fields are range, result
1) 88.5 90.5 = 6.394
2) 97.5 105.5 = 5.461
